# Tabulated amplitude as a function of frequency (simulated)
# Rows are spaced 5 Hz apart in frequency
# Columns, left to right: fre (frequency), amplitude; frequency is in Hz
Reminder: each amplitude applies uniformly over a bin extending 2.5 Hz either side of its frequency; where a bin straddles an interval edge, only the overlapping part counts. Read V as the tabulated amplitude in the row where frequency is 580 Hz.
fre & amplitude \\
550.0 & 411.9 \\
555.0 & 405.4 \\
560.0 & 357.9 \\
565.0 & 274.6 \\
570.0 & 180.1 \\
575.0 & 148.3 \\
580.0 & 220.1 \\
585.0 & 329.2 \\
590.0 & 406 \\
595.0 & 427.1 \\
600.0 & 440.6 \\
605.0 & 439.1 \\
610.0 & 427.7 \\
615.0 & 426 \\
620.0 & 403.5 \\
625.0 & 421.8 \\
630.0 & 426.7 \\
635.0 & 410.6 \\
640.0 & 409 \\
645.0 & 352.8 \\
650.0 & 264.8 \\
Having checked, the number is 220.1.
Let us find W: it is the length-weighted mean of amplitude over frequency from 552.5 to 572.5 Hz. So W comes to 304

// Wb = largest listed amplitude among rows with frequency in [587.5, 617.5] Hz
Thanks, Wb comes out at 440.6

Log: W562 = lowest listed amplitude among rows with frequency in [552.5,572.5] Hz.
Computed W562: 180.1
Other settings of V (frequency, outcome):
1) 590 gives 406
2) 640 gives 409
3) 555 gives 405.4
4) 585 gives 329.2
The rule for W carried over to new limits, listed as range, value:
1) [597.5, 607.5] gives 440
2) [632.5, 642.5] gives 410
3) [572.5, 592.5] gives 276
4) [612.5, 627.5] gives 417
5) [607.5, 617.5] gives 427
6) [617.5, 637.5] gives 416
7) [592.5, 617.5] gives 432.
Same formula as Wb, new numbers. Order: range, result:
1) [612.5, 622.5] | 426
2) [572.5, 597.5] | 427.1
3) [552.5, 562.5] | 405.4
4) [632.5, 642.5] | 410.6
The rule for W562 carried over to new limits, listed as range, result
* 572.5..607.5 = 148.3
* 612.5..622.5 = 403.5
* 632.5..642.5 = 409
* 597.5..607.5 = 439.1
